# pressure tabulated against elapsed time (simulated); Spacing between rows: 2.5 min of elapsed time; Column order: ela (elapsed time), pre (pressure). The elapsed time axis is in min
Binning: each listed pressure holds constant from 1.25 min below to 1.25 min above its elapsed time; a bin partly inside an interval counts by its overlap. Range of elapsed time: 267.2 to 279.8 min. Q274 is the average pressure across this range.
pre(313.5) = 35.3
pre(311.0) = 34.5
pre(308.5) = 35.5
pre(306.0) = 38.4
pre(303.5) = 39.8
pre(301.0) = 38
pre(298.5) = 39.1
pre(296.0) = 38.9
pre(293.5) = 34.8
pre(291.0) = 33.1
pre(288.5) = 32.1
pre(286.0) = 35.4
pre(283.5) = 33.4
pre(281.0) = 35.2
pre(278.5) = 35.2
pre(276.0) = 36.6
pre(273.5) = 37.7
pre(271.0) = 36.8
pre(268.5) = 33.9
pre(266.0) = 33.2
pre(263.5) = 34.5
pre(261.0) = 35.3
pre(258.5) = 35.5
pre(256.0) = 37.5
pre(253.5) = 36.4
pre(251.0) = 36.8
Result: 36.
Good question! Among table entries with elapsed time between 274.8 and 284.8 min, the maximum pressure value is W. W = 36.6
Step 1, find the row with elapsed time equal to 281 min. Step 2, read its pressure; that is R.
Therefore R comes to 35.2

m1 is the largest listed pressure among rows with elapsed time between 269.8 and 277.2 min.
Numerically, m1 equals 37.7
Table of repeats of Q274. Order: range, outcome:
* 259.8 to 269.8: 34.2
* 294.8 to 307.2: 38.8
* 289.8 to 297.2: 35.6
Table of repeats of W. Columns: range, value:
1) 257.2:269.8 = 35.5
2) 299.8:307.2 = 39.8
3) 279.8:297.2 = 38.9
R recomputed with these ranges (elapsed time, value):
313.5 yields 35.3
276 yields 36.6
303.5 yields 39.8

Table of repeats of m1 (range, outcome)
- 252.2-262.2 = 37.5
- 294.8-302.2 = 39.1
